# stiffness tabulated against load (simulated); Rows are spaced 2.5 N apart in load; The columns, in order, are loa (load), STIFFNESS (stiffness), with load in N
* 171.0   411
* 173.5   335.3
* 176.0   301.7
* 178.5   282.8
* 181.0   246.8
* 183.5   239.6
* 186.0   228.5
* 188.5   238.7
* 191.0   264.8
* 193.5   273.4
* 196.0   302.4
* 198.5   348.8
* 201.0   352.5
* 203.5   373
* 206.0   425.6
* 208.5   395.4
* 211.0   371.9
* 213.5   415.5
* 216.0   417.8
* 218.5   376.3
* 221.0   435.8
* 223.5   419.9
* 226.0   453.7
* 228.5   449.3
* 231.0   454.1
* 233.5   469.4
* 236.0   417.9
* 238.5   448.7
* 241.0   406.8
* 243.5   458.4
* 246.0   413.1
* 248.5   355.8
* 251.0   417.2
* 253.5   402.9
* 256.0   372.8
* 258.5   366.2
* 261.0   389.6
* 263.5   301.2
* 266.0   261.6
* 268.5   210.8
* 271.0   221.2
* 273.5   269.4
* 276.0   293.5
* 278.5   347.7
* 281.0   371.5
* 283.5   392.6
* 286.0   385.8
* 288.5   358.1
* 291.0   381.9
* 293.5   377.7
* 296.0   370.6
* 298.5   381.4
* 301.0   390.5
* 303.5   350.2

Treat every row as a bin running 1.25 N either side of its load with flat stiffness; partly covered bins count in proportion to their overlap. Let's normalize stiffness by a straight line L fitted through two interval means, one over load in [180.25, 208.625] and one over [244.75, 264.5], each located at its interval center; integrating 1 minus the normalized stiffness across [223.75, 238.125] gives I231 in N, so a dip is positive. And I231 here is -4.01 N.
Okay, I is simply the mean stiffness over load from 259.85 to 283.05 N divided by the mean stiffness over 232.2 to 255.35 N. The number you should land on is 0.71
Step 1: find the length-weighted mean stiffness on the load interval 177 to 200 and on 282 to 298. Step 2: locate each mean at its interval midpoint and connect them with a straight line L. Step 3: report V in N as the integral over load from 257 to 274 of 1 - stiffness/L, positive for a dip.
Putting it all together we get 2.9 N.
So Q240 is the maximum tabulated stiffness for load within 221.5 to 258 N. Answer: 469.4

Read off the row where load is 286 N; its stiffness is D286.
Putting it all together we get 385.8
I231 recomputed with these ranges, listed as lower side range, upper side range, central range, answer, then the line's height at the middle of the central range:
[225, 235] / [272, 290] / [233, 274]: 4.5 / 404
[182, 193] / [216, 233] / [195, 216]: -2.5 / 336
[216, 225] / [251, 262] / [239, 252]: -0.6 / 395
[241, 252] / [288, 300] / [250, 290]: 5.9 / 393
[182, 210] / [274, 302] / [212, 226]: -3.9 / 326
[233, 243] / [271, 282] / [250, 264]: -0.2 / 372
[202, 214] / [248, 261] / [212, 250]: -3.5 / 390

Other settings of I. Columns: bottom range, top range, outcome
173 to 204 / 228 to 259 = 1.45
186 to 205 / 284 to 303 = 1.24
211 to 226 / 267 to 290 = 0.77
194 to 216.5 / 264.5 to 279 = 0.71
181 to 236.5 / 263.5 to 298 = 0.89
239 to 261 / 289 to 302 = 0.95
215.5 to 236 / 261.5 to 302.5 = 0.77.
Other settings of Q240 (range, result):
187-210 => 425.6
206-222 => 435.8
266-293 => 392.6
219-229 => 453.7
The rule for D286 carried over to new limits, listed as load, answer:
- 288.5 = 358.1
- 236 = 417.9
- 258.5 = 366.2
